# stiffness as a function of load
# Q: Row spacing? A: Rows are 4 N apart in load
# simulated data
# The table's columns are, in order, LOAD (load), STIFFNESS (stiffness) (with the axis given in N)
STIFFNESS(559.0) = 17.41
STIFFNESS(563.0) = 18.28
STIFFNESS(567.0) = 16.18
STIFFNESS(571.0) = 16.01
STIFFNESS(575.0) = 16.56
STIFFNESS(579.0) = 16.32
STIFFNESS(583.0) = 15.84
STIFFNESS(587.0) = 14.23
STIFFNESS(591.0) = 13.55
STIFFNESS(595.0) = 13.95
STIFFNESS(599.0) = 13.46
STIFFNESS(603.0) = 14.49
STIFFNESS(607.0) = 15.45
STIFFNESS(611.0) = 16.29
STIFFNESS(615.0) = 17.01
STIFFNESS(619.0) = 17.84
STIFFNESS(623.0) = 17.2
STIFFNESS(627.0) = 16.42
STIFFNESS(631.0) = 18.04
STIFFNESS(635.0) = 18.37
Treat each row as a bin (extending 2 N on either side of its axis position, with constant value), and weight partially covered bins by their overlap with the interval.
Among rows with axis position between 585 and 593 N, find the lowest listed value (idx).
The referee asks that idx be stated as 13.55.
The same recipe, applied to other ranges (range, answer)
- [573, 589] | 14.23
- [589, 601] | 13.46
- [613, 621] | 17.01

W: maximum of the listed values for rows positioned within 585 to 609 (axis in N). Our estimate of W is 15.45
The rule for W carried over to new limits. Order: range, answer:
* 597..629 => 17.84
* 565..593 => 16.56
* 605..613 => 16.29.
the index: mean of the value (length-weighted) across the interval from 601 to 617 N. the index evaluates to 15.8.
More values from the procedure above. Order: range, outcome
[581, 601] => 14.2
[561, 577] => 16.8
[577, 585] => 16.1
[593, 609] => 14.3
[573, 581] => 16.4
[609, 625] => 17.1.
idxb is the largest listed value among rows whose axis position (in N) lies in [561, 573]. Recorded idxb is 18.28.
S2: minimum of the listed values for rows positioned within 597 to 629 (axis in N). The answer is 13.46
